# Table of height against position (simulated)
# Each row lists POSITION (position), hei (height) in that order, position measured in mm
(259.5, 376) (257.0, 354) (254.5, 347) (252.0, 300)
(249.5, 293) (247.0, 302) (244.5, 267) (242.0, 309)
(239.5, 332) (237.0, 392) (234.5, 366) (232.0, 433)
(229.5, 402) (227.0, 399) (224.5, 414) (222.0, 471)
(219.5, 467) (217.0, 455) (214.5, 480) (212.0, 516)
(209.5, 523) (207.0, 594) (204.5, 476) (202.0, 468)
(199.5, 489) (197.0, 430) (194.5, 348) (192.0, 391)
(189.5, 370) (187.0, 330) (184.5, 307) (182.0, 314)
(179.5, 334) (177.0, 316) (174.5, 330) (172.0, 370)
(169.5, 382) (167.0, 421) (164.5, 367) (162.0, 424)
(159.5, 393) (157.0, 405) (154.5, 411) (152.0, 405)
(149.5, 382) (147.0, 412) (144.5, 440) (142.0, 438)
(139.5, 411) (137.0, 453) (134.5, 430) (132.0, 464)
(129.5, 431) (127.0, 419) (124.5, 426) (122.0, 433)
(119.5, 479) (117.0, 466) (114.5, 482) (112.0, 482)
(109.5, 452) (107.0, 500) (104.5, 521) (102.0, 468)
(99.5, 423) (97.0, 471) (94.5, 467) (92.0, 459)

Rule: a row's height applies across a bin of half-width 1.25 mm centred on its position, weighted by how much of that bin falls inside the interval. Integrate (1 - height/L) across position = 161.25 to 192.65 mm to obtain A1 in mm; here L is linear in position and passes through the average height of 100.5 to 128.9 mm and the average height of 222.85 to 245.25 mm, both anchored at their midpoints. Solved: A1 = 4.55 mm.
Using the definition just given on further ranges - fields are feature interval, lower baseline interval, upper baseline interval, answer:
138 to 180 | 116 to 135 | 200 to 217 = 6.8 mm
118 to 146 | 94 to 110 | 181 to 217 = 1.3 mm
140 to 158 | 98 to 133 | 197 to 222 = 2.2 mm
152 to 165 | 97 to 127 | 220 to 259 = 0.7 mm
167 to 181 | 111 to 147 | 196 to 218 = 3.6 mm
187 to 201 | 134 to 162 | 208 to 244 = 0.7 mm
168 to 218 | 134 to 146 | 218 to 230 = 2.6 mm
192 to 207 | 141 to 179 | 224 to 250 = -3.1 mm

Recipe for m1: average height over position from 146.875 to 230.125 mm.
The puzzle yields 412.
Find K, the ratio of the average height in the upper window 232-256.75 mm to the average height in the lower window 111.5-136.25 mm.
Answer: 0.7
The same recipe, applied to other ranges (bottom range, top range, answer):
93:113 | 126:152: 0.90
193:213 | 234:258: 0.68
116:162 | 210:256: 0.91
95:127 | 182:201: 0.81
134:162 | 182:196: 0.83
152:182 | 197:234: 1.24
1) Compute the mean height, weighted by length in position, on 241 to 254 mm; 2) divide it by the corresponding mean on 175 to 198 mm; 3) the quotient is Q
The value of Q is 0.85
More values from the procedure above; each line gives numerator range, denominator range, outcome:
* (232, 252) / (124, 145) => 0.76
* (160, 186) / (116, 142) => 0.81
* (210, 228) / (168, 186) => 1.37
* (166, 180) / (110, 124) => 0.77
